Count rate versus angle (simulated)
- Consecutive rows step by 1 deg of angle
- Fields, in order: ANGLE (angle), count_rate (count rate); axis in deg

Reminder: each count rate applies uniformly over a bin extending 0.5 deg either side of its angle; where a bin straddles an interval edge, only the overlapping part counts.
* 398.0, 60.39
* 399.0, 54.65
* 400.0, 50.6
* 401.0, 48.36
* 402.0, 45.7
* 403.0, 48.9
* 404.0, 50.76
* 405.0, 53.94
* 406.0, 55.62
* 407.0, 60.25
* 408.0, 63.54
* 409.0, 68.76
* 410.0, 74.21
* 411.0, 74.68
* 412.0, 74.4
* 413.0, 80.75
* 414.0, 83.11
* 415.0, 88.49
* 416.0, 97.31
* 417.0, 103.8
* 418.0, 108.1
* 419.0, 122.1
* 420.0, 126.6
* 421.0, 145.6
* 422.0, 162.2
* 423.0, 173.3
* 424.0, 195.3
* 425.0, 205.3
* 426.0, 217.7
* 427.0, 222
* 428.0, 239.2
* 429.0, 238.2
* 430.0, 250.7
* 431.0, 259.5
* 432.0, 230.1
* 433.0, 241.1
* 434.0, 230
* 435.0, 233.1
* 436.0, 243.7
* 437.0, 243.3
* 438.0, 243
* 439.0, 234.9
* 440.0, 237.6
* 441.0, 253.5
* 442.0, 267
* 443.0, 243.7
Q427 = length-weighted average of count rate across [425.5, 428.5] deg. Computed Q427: 226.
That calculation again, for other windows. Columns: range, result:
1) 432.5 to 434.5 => 236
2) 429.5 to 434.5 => 242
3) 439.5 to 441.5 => 246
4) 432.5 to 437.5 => 238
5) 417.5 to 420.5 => 119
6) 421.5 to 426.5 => 191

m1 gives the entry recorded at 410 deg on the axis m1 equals 74.21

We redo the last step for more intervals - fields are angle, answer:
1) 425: 205.3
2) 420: 126.6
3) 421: 145.6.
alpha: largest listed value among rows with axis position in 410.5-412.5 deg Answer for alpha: 74.68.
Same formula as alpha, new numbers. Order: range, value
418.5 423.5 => 173.3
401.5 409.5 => 68.76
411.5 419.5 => 122.1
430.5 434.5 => 259.5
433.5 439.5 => 243.7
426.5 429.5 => 239.2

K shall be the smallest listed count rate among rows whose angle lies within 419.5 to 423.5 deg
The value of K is 126.6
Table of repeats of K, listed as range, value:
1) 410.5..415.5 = 74.4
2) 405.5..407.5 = 55.62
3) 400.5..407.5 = 45.7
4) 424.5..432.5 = 205.3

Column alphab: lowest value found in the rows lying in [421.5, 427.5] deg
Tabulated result 162.2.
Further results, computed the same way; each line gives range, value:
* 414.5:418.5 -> 88.49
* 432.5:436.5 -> 230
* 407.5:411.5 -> 63.54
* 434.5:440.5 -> 233.1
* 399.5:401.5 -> 48.36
